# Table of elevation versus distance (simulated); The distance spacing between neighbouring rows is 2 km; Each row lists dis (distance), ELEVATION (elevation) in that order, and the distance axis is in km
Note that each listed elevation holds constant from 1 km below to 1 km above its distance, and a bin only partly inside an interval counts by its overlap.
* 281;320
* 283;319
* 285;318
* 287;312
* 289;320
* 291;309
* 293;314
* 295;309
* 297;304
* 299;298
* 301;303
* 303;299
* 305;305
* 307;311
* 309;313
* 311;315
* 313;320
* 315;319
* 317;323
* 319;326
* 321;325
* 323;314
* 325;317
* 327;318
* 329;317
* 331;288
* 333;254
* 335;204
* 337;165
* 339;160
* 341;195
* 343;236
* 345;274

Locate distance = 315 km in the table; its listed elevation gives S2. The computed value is 319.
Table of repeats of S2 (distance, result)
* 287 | 312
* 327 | 318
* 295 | 309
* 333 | 254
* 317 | 323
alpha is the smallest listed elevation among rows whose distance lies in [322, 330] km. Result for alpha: 314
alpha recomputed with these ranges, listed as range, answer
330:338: 165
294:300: 298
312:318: 319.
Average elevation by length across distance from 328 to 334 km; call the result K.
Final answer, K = 286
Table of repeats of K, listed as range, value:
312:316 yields 320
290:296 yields 311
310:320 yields 321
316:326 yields 321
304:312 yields 311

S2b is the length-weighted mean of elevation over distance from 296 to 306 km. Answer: 302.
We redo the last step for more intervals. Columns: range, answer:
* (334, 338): 184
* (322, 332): 311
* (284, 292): 315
